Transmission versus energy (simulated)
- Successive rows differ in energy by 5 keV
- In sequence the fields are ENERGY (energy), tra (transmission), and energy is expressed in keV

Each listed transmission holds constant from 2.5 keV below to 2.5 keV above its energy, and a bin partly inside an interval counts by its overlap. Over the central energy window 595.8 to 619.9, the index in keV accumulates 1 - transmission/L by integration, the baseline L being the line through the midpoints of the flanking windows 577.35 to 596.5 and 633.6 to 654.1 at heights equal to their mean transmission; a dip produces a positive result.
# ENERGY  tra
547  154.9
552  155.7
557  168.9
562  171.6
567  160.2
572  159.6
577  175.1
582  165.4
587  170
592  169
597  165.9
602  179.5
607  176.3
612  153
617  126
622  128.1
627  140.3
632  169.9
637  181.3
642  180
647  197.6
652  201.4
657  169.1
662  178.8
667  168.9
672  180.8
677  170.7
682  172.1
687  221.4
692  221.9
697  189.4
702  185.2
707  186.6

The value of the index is 2.3 keV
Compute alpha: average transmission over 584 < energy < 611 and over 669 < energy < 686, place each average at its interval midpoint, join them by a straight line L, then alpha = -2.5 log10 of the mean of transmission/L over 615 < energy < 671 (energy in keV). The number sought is 0.05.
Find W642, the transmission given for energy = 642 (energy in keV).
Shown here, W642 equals 180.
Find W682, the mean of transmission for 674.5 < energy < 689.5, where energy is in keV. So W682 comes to 188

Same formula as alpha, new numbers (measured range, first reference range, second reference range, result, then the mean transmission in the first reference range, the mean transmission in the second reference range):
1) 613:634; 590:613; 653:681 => 0.21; 170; 175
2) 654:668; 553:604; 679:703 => 0.10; 168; 198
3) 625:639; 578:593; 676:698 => 0.11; 169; 197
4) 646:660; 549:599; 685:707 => 0.01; 166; 202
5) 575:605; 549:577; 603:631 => -0.10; 164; 148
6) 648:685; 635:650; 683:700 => 0.10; 187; 207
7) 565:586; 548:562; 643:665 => 0.02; 163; 186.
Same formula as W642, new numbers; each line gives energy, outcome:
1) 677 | 170.7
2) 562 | 171.6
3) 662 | 178.8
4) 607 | 176.3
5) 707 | 186.6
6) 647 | 197.6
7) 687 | 221.4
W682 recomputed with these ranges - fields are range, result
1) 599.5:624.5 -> 153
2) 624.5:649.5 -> 174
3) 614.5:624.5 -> 127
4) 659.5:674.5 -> 176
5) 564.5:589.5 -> 166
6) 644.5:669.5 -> 183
